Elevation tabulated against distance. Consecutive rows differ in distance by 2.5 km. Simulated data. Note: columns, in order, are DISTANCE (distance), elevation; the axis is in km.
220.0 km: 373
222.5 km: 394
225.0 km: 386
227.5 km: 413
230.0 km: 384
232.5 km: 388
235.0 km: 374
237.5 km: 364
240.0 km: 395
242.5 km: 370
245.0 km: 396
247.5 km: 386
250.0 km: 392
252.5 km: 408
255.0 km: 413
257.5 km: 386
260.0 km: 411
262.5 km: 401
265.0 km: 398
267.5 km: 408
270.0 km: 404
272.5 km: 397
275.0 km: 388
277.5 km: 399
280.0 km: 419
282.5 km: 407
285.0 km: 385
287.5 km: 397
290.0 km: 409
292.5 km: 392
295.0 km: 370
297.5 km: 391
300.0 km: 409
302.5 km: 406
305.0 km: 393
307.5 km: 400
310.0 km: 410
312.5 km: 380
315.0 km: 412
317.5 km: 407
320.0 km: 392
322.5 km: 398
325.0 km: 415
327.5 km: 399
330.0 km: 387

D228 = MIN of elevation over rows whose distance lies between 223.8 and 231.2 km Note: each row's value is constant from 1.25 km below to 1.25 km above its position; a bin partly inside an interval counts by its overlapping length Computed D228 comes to 384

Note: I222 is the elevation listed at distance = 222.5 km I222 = 394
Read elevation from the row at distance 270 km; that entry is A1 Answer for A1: 404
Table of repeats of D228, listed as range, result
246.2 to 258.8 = 386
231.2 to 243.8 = 364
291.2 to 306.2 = 370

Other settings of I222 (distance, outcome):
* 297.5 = 391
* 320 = 392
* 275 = 388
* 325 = 415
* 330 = 387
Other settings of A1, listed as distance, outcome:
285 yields 385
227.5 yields 413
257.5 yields 386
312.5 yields 380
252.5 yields 408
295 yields 370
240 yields 395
